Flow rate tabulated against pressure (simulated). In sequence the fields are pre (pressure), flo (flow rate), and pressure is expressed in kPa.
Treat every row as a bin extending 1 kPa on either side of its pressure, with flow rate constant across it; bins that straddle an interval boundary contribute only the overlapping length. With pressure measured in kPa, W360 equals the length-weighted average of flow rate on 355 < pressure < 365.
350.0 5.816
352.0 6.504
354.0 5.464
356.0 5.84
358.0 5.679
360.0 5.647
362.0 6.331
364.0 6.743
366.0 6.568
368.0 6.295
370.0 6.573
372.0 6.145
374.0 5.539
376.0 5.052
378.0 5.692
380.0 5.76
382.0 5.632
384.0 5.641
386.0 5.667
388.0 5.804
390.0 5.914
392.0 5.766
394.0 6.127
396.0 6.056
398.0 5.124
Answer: 6.05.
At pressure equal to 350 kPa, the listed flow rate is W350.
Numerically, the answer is 5.816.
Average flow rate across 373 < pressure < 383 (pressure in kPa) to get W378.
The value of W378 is 5.53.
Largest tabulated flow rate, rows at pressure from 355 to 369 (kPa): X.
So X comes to 6.743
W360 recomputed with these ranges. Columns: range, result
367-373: 6.34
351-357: 5.94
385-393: 5.79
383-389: 5.7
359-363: 5.99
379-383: 5.7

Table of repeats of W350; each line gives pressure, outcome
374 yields 5.539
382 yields 5.632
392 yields 5.766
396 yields 6.056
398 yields 5.124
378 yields 5.692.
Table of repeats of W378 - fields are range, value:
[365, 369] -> 6.43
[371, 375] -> 5.84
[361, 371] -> 6.5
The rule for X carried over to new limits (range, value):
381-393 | 5.914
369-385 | 6.573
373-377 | 5.539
